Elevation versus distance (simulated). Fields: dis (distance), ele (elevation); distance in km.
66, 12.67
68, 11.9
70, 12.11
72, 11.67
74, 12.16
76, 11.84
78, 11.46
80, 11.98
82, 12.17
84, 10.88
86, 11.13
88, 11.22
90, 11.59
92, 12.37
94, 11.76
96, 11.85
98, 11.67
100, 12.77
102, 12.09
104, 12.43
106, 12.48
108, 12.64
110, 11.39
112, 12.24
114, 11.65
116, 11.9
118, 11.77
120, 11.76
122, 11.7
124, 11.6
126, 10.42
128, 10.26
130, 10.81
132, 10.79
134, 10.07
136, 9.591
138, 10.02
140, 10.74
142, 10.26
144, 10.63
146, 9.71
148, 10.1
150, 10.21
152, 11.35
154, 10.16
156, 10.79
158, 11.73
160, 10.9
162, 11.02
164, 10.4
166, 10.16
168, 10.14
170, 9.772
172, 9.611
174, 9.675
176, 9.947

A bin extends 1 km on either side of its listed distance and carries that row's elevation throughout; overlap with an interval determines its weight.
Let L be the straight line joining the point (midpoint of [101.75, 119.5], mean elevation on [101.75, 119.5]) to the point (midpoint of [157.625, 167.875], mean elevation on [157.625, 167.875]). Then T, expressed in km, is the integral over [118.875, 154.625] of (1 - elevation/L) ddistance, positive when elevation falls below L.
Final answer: 2.6 km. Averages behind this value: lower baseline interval 12.1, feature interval 10.6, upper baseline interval 10.7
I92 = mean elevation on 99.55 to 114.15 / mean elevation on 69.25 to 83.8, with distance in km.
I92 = 1.0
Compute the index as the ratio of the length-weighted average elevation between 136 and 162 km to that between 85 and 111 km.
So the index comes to 0.9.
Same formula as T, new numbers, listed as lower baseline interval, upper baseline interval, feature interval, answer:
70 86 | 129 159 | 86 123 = -2.39 km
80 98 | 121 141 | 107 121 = -1.12 km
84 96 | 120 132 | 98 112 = -1.13 km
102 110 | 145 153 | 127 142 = 0.93 km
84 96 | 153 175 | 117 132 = -0.18 km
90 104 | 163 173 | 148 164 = -0.68 km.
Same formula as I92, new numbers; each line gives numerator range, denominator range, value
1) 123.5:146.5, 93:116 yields 0.86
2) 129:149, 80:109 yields 0.86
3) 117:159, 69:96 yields 0.91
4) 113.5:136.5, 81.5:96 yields 0.95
